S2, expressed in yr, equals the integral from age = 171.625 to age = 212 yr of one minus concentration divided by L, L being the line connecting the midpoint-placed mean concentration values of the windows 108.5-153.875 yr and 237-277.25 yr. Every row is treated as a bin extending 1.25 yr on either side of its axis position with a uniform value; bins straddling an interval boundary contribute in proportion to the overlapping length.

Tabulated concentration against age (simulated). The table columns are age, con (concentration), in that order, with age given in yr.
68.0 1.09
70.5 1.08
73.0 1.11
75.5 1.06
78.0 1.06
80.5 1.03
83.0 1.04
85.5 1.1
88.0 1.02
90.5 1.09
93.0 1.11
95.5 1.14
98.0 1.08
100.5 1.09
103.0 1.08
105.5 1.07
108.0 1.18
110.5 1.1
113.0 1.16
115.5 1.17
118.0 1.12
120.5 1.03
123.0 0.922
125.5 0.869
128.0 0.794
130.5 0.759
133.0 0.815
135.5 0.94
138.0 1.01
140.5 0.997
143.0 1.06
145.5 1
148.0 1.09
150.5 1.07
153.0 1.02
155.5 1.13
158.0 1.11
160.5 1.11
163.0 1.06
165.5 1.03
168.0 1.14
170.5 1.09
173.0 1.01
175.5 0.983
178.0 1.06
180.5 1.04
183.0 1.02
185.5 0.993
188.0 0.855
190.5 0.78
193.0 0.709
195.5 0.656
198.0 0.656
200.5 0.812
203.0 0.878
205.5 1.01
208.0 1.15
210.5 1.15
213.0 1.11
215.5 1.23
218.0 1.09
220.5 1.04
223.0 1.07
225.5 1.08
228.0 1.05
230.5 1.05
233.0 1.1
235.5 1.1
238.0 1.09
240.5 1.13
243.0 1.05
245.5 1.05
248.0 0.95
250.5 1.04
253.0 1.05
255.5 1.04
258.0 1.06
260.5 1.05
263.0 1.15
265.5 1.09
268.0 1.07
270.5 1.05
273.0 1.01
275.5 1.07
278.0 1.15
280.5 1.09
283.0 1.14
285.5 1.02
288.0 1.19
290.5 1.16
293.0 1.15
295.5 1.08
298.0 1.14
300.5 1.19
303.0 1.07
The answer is 4.1 yr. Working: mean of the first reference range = 0.999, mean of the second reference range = 1.06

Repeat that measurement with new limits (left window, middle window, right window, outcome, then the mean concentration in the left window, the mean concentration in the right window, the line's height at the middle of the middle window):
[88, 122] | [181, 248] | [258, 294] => 6.3 yr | 1.1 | 1.1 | 1.1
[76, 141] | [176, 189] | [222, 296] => 0.7 yr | 1.03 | 1.08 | 1.05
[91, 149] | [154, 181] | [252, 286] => -0.7 yr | 1.03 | 1.08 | 1.04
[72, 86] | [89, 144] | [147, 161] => 2.5 yr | 1.06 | 1.09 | 1.08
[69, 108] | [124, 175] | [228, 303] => 3.7 yr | 1.08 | 1.09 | 1.08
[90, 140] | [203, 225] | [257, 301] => -0.4 yr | 1.03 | 1.1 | 1.07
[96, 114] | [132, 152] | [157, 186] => 1.5 yr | 1.11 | 1.05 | 1.08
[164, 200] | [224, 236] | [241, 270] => -0.7 yr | 0.929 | 1.06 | 1.01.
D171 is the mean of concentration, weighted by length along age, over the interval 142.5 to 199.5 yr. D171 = 0.984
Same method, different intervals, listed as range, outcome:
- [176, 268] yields 1.01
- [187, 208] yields 0.815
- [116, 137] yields 0.917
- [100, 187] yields 1.03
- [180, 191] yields 0.941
